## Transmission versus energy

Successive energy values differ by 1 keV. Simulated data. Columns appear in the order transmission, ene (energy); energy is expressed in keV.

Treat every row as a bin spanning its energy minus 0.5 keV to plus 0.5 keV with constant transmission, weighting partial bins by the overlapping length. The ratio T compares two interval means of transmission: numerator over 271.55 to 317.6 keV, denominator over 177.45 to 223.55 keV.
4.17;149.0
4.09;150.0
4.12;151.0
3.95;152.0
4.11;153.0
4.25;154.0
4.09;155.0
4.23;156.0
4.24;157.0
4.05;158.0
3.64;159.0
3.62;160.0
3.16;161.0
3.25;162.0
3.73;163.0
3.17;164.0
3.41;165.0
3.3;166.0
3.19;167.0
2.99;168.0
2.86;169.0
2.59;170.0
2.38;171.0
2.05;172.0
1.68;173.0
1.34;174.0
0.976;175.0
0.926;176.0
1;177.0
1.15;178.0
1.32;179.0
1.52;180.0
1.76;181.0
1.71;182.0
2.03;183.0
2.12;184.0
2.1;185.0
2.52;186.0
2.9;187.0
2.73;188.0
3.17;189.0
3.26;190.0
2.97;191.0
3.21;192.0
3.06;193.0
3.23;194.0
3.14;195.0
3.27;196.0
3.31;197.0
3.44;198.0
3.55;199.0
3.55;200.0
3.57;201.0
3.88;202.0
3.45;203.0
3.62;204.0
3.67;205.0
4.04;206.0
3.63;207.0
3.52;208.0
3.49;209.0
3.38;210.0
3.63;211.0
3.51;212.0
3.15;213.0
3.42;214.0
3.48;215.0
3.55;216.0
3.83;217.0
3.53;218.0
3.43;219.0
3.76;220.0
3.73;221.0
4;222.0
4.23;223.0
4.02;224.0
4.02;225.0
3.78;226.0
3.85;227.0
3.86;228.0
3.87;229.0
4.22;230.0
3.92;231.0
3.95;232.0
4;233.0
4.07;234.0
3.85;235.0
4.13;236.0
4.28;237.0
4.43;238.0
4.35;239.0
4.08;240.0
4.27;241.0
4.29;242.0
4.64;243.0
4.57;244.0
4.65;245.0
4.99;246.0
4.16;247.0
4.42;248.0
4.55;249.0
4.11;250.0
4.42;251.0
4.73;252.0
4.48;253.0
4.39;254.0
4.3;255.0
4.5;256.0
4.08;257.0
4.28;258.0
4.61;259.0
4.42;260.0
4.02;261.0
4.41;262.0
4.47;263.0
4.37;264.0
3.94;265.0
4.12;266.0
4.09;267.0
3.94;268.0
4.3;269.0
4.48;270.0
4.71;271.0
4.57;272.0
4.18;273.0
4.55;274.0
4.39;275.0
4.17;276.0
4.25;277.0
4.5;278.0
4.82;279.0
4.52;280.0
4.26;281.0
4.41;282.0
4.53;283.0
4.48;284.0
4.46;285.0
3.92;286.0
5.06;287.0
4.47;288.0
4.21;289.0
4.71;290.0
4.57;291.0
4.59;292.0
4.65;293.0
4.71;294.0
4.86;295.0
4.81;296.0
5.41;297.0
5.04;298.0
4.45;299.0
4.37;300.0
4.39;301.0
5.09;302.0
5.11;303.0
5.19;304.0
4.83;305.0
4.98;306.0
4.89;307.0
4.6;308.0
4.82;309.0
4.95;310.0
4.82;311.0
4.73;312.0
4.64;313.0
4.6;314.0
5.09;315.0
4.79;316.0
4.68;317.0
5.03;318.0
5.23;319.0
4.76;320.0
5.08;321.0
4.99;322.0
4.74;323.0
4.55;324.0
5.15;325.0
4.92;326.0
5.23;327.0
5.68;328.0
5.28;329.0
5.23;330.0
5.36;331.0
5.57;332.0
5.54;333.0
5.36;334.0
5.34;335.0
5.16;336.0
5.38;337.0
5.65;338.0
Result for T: 1.5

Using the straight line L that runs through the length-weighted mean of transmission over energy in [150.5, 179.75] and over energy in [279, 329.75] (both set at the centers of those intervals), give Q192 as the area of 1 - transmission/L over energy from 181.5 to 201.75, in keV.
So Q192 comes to 2.0 keV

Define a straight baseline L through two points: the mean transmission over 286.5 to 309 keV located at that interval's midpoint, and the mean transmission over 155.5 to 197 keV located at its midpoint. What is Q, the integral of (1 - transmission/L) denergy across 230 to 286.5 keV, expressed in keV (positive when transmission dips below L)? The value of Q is -3.64 keV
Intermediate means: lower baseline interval 2.67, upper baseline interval 4.77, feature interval 4.33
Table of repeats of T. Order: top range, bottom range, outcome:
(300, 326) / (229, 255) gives 1.13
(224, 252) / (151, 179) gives 1.44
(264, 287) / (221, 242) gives 1.08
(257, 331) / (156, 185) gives 1.87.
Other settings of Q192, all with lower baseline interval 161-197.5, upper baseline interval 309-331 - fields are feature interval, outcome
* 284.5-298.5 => -0.7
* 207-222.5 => -2.2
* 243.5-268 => -3.5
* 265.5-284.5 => -0.9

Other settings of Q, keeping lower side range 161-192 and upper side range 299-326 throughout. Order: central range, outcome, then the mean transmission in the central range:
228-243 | -3.0 keV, 4.13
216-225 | -1.8 keV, 3.81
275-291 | -0.5 keV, 4.45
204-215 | -2.2 keV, 3.54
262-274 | -0.8 keV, 4.3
